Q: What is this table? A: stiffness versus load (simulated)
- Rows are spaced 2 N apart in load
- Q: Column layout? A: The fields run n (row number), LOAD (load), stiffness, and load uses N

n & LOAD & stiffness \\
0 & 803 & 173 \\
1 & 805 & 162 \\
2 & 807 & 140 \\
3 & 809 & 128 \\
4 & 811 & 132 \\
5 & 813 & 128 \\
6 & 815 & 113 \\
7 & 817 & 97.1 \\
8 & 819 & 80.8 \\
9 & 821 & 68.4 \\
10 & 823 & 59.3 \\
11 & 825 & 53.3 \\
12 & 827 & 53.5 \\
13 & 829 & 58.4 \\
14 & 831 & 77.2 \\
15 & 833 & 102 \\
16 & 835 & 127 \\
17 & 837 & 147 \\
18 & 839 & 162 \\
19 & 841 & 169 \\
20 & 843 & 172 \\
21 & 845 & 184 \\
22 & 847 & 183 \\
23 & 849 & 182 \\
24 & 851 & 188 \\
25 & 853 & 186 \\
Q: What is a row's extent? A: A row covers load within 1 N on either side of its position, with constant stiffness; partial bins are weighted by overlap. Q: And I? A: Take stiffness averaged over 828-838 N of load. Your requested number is 102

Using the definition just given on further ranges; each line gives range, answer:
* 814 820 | 97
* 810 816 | 124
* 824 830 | 55.1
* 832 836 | 114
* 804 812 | 140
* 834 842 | 151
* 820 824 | 63.9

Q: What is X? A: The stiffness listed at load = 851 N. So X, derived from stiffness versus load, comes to 188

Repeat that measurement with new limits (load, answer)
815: 113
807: 140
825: 53.3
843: 172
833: 102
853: 186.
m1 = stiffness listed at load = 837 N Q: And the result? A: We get 147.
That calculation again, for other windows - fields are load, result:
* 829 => 58.4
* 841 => 169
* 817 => 97.1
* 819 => 80.8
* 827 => 53.5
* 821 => 68.4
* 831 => 77.2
